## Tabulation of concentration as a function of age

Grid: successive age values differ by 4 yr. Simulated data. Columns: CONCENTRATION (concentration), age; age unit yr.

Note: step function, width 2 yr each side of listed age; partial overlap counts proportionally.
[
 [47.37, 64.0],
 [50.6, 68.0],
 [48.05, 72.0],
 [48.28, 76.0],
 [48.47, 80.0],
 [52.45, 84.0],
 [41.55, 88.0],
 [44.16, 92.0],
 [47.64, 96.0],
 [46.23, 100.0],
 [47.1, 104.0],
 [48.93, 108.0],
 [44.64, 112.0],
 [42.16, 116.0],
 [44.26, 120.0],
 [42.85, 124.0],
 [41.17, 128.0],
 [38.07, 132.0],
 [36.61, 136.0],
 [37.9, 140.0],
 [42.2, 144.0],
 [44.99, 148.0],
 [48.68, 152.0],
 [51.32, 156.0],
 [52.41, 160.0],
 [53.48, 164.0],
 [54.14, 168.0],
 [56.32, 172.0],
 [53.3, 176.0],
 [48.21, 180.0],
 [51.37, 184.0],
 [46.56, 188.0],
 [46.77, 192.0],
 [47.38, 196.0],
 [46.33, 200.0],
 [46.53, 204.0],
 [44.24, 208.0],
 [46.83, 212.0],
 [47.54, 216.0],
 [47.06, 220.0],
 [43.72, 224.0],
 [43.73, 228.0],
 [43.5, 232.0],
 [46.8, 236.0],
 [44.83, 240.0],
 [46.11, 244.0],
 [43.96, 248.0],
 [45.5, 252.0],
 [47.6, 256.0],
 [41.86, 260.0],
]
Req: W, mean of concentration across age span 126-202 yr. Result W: 47.2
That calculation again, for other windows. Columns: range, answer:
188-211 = 46.3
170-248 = 47.1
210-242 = 45.5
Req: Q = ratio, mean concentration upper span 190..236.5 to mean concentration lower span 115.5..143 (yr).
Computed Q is 1.13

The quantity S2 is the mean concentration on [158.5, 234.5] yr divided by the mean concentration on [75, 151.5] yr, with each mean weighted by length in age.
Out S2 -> 1.1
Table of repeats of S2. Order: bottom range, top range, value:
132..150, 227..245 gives 1.12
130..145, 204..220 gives 1.21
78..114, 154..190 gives 1.11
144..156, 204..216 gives 0.98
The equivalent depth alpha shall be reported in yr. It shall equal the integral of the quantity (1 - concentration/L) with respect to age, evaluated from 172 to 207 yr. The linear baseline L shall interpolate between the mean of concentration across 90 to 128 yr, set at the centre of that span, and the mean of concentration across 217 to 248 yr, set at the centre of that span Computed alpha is -2.7 yr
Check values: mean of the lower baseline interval 45.1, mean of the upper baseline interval 45.1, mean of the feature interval 48.6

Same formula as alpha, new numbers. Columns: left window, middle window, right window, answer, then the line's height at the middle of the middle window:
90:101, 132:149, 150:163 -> 3.4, 49.7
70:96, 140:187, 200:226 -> -3.5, 46.5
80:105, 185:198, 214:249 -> -0.4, 45.7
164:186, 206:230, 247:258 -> 1.7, 48.9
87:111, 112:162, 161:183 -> 6.1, 49.7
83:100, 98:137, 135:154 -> 0.8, 44.3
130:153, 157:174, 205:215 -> -4.4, 42.8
